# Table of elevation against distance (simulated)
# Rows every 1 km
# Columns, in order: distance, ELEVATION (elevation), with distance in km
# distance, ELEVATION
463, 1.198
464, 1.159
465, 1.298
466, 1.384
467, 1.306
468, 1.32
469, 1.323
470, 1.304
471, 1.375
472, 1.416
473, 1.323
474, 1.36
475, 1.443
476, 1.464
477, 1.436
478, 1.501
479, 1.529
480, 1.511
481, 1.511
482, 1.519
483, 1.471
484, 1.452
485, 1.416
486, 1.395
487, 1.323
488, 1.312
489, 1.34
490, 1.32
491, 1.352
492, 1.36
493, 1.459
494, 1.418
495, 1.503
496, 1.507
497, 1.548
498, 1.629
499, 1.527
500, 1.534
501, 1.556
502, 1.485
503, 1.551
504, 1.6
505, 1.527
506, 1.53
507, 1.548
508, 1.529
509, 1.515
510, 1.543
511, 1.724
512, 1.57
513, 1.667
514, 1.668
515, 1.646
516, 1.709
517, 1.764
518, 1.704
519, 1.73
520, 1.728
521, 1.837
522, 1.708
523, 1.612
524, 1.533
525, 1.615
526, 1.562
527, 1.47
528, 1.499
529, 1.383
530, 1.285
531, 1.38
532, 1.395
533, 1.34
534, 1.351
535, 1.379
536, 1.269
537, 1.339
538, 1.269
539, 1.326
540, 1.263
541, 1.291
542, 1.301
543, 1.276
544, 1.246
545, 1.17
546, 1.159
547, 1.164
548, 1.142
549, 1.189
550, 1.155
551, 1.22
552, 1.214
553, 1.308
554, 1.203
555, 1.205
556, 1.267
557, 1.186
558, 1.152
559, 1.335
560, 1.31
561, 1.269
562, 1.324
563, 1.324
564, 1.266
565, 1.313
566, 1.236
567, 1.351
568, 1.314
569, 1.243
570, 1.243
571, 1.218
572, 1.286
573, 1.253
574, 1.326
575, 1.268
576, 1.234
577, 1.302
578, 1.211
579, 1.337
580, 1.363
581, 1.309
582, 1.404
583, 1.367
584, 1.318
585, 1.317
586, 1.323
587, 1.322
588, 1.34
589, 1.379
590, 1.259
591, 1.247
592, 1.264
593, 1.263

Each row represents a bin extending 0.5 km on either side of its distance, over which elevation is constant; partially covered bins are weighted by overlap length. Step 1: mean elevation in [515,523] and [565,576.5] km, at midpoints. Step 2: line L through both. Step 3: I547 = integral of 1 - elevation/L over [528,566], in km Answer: 5.3 km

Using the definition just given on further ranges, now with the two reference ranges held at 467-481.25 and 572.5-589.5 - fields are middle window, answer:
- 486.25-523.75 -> -4.7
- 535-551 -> 1.3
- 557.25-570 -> 0.5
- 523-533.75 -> -0.7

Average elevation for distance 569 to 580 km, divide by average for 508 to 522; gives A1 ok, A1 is 0.76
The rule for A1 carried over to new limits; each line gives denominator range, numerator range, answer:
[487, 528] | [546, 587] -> 0.81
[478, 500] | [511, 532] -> 1.10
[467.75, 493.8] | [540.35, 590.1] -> 0.90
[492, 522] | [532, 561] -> 0.79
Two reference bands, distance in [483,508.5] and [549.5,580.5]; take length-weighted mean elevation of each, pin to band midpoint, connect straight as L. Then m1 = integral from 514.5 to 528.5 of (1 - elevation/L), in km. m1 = -2.6 km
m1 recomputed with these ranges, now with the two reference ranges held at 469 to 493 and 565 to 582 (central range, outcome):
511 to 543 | -3.7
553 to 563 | 0.4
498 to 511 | -1.6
